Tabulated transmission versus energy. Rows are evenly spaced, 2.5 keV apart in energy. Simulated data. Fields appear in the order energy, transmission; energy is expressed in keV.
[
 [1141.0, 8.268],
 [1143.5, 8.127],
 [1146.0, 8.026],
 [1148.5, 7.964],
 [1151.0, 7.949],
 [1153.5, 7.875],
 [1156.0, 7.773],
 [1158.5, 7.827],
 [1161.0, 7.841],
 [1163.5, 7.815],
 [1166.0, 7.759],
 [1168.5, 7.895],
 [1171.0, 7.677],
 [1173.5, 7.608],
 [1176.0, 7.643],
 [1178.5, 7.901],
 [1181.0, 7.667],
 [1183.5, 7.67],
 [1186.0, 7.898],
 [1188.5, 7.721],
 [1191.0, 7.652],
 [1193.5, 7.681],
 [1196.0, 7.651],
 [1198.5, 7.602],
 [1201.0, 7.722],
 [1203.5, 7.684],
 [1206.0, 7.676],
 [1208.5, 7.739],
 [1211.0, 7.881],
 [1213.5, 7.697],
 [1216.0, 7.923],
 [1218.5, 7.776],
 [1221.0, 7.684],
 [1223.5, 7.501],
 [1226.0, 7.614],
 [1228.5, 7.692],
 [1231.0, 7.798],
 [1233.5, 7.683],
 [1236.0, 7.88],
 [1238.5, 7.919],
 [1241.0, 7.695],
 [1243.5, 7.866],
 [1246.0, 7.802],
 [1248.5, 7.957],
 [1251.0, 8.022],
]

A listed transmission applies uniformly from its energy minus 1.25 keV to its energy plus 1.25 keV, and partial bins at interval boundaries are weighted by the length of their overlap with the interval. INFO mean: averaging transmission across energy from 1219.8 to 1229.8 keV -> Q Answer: 7.62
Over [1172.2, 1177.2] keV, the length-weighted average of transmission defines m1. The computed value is 7.63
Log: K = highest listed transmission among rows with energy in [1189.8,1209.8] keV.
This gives 7.739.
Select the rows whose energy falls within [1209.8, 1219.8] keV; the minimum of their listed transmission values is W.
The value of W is 7.697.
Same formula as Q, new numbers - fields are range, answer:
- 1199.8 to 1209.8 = 7.71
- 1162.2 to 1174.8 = 7.75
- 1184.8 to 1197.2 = 7.72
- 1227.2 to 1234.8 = 7.72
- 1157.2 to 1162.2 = 7.83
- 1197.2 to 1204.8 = 7.67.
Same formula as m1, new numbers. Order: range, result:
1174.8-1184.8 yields 7.72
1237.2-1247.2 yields 7.82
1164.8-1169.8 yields 7.83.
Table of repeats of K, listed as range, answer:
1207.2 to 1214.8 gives 7.881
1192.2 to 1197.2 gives 7.681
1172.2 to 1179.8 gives 7.901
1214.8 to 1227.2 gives 7.923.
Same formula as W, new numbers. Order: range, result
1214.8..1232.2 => 7.501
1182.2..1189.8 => 7.67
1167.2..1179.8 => 7.608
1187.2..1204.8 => 7.602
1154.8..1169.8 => 7.759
